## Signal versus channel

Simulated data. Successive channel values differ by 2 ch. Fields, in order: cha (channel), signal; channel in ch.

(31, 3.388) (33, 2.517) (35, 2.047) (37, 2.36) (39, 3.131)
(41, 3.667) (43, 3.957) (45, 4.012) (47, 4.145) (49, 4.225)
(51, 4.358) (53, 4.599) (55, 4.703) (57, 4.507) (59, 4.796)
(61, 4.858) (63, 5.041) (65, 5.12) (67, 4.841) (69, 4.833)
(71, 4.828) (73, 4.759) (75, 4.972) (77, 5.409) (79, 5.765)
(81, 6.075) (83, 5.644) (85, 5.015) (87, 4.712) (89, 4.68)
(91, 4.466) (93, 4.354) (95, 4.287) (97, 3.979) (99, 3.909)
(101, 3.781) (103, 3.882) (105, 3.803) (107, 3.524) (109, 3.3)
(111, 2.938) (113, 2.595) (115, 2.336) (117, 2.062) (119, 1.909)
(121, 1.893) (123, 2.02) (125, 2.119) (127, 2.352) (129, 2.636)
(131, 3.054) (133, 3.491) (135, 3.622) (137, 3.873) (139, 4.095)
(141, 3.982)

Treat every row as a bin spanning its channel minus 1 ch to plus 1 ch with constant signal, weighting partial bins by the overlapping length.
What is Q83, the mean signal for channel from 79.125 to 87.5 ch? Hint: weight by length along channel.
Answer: 5.44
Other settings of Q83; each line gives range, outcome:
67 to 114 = 4.42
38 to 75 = 4.48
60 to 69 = 4.95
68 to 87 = 5.23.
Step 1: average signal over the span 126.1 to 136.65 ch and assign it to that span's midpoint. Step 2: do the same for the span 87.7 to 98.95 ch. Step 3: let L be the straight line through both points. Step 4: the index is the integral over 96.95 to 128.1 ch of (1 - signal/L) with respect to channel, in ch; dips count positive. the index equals 7.4 ch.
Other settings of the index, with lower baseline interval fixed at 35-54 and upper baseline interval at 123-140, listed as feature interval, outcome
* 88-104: -3.9 ch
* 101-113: -0.6 ch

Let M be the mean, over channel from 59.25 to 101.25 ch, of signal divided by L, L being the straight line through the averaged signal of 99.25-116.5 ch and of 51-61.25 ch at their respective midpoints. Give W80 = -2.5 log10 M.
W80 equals -0.21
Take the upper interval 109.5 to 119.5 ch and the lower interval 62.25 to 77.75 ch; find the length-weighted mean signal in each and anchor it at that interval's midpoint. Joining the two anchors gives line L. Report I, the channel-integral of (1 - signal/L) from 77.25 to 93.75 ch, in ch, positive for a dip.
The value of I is -4.1 ch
